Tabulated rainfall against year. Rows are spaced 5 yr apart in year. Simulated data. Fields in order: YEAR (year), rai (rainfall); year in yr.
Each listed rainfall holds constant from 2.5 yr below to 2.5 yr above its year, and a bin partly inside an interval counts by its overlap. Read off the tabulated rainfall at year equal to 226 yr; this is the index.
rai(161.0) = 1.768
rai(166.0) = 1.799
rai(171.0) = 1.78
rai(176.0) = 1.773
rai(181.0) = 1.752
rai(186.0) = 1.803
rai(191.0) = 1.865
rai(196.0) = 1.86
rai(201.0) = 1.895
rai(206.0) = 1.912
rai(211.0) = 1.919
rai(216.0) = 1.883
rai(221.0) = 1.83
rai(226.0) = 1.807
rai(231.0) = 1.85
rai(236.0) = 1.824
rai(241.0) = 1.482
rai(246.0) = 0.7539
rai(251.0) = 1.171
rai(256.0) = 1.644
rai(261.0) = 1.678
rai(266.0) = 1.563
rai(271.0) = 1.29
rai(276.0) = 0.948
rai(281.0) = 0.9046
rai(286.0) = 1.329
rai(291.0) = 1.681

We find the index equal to 1.807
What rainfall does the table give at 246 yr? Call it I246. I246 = 0.7539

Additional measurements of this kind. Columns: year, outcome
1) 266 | 1.563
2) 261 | 1.678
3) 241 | 1.482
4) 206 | 1.912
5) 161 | 1.768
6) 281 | 0.9046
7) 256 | 1.644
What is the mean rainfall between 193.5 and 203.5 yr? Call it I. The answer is 1.88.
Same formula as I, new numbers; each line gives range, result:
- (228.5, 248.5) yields 1.48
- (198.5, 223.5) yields 1.89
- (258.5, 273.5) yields 1.51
